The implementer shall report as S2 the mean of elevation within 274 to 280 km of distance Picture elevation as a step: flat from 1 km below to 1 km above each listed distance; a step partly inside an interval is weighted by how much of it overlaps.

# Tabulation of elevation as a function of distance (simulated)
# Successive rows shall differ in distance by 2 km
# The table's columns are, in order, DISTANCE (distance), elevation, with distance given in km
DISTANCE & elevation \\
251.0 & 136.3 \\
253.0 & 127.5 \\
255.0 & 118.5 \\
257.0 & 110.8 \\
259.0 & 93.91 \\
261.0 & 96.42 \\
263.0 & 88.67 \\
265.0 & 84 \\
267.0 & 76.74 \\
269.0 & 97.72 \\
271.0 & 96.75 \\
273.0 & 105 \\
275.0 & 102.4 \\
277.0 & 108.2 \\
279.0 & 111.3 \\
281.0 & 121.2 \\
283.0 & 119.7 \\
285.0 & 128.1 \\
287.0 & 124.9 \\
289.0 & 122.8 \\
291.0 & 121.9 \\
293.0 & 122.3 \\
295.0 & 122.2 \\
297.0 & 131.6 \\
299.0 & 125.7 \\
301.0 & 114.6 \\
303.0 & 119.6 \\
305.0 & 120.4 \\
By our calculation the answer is 107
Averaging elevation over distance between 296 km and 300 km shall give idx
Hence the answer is 129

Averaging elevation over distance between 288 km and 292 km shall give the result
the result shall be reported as 122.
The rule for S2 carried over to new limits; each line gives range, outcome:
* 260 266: 89.7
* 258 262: 95.2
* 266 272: 90.4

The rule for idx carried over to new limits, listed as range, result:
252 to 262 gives 109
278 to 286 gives 120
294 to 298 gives 127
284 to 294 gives 124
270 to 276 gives 101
